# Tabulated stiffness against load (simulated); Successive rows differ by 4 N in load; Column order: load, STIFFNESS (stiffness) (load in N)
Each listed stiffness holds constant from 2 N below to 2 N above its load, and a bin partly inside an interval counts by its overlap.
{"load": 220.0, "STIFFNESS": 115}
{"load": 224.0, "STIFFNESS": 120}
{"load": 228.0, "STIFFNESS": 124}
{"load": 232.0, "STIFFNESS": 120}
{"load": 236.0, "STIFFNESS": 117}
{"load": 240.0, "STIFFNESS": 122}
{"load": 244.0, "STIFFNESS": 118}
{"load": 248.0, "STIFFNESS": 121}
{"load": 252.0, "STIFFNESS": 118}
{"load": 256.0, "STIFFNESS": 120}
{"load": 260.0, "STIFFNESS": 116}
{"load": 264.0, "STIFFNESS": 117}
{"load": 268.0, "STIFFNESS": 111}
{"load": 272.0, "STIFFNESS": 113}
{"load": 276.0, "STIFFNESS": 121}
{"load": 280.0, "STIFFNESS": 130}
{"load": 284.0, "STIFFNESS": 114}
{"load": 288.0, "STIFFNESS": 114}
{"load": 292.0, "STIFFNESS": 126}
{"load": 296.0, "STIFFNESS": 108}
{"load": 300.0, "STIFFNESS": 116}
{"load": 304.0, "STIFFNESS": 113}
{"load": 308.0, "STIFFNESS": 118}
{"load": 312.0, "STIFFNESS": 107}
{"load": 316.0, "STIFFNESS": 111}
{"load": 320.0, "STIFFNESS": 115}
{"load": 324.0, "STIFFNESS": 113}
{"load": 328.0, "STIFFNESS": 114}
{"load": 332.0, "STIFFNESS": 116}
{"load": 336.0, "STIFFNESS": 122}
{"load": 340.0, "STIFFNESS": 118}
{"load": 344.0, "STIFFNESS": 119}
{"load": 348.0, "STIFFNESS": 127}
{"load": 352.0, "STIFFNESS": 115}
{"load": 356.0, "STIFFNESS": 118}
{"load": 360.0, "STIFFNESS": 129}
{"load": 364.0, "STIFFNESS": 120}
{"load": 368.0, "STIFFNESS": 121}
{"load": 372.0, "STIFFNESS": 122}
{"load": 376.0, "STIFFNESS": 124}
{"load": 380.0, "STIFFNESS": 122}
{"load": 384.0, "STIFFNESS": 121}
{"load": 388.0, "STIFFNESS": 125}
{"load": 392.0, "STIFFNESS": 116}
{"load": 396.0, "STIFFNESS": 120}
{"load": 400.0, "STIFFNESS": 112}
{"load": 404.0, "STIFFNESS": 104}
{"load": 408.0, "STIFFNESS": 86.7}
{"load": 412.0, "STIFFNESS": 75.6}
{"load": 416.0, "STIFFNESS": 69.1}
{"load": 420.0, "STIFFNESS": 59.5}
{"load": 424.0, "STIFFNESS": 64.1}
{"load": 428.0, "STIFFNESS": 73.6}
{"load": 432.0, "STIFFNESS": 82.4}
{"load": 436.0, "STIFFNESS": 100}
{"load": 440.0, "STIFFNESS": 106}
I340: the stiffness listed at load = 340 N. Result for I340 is 118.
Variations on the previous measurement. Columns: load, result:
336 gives 122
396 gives 120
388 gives 125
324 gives 113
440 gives 106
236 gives 117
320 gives 115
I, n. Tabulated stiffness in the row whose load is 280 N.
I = 130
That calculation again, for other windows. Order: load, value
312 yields 107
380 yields 122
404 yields 104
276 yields 121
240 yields 122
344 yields 119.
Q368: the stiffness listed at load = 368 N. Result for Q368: 121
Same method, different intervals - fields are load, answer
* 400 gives 112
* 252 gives 118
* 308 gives 118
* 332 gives 116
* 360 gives 129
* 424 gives 64.1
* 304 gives 113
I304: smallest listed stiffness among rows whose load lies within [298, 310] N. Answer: 113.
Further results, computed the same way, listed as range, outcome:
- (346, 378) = 115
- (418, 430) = 59.5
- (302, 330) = 107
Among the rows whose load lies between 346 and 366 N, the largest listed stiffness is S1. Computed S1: 129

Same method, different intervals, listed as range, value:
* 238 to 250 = 122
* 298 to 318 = 118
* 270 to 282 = 130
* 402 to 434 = 104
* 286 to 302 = 126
